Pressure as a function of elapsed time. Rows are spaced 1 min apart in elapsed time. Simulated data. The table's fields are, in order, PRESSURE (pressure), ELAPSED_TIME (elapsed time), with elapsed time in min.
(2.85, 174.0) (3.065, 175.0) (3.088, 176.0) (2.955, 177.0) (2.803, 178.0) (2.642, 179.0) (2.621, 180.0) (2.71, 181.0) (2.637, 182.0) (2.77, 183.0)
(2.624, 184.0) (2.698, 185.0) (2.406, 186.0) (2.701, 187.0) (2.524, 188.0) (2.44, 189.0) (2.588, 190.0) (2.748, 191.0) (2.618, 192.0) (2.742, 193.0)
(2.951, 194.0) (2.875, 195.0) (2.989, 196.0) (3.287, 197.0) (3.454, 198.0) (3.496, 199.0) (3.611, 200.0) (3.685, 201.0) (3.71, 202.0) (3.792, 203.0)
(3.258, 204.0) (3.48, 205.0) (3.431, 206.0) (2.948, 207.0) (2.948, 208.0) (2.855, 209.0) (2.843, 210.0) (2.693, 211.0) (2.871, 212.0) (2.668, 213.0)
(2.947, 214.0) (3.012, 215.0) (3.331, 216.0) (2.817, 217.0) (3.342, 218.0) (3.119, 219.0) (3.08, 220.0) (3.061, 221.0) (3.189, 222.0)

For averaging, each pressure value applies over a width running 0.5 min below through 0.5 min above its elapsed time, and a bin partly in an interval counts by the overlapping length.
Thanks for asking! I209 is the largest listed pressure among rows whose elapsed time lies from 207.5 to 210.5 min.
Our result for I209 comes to 2.948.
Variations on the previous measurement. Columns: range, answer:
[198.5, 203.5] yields 3.792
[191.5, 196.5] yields 2.989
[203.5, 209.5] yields 3.48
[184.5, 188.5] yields 2.701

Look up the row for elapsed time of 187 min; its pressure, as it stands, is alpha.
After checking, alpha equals 2.701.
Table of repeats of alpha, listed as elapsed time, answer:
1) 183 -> 2.77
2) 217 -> 2.817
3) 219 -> 3.119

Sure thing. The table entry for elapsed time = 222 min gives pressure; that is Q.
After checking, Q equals 3.189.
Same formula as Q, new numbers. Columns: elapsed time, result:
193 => 2.742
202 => 3.71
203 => 3.792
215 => 3.012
